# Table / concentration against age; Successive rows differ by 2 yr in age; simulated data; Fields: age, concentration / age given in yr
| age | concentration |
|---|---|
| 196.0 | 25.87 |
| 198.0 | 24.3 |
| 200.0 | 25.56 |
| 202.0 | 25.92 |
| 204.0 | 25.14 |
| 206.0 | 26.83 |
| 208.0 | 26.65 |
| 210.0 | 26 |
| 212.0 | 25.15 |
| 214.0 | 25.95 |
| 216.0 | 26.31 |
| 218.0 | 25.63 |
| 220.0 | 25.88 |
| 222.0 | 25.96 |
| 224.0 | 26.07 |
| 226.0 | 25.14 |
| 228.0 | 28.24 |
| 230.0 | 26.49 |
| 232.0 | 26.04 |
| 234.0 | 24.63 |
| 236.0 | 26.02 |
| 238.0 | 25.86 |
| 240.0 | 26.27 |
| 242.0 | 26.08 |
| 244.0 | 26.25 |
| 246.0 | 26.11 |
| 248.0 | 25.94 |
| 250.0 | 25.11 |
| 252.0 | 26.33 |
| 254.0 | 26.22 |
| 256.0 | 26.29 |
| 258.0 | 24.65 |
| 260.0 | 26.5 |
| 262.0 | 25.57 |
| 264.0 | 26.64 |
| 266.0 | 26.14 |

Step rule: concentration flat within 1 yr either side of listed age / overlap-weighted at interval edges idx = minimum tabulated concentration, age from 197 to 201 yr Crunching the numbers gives 24.3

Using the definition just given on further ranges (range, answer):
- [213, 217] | 25.95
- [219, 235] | 24.63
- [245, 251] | 25.11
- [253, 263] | 24.65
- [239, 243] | 26.08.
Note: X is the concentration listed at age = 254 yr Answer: 26.22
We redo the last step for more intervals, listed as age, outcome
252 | 26.33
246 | 26.11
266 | 26.14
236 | 26.02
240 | 26.27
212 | 25.15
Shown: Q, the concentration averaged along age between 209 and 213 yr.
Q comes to 25.6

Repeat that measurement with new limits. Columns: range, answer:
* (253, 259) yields 25.7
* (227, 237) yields 26.3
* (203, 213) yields 26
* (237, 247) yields 26.1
